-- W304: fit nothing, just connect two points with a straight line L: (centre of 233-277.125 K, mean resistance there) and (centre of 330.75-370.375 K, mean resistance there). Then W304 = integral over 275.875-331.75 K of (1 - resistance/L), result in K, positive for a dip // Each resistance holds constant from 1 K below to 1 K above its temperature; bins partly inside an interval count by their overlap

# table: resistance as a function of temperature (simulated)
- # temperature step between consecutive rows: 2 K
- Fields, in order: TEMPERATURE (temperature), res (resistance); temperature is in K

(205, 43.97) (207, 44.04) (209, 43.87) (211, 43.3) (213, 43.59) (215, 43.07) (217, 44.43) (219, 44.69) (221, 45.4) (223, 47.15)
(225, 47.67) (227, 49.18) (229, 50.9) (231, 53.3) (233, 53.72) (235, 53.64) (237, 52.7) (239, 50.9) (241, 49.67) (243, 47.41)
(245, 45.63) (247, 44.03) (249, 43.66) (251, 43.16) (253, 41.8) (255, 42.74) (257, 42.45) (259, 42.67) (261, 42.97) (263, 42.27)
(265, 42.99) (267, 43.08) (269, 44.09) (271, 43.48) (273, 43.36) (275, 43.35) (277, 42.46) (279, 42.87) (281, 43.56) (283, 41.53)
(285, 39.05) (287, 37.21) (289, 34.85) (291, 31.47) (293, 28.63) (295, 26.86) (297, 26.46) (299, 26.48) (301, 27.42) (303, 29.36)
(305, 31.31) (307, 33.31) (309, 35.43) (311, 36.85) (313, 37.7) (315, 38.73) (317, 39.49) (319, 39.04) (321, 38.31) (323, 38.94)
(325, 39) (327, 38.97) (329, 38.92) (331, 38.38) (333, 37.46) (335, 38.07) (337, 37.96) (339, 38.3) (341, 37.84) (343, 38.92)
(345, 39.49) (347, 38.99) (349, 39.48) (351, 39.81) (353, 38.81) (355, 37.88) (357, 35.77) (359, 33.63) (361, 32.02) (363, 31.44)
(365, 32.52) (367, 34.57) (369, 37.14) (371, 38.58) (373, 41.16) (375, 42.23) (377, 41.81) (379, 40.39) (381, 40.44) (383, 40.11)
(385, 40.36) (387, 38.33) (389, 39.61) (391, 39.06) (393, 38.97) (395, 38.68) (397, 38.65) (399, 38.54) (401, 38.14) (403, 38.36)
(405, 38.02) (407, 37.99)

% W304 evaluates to 6.9 K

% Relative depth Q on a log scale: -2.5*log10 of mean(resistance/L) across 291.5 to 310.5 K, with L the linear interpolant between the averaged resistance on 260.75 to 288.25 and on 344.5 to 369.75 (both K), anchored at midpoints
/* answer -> 0.33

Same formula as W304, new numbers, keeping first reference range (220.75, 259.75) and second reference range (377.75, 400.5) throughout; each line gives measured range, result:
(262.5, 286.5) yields 1.6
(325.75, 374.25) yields 4.8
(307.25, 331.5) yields 2.8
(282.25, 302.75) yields 5.9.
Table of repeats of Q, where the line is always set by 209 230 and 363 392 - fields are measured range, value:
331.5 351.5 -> 0.05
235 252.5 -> -0.06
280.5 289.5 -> 0.10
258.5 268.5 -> 0.03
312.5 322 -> 0.07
